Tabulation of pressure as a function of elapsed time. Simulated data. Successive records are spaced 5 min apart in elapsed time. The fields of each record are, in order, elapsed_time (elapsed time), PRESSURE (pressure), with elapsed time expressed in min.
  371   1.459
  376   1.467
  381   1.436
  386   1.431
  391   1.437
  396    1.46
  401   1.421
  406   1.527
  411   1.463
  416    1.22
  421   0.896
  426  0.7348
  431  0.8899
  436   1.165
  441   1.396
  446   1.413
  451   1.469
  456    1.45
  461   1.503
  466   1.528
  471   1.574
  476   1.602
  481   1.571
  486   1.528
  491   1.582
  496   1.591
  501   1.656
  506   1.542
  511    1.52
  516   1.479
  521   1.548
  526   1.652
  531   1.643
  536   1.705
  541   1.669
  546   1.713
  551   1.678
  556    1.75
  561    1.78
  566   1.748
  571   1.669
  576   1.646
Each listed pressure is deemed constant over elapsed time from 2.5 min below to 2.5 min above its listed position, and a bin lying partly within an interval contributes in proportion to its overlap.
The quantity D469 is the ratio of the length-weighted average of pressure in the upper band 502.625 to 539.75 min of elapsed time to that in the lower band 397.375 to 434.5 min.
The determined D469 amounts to 1.35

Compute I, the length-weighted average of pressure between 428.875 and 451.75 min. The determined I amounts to 1.26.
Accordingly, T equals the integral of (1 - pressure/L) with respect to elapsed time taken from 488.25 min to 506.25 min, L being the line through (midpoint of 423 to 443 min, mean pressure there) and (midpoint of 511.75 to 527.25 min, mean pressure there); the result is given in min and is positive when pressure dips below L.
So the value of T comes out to -2.3 min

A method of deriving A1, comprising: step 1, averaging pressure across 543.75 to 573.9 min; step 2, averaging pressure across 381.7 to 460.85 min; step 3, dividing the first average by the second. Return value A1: 1.32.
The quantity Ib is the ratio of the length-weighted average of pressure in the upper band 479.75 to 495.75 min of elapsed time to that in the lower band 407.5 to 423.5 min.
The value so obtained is 1.29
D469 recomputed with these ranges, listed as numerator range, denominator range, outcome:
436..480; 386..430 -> 1.17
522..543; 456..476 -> 1.08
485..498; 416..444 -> 1.51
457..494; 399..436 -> 1.34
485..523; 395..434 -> 1.31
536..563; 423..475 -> 1.30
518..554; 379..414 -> 1.14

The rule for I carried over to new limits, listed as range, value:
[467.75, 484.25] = 1.58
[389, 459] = 1.28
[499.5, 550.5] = 1.61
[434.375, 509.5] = 1.51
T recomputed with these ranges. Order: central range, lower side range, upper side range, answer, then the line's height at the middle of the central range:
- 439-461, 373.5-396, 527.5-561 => 1.53 min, 1.55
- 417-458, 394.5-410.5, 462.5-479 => 9.33 min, 1.52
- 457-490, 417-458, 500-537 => -4.65 min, 1.36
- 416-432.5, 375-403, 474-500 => 6.59 min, 1.49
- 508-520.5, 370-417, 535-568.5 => 1.10 min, 1.65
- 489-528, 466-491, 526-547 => 1.27 min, 1.62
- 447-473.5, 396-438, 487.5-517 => -2.38 min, 1.38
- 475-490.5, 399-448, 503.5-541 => -1.39 min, 1.44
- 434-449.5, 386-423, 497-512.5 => 1.09 min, 1.44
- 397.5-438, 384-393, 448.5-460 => 7.70 min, 1.45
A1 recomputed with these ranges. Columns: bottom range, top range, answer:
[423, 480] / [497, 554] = 1.21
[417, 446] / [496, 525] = 1.47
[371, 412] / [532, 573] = 1.18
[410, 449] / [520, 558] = 1.47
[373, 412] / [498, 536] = 1.09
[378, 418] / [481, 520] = 1.09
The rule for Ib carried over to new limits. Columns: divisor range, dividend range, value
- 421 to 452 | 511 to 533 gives 1.38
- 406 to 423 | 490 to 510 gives 1.27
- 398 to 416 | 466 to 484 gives 1.10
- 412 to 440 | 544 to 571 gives 1.68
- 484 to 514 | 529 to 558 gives 1.08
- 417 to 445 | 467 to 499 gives 1.50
